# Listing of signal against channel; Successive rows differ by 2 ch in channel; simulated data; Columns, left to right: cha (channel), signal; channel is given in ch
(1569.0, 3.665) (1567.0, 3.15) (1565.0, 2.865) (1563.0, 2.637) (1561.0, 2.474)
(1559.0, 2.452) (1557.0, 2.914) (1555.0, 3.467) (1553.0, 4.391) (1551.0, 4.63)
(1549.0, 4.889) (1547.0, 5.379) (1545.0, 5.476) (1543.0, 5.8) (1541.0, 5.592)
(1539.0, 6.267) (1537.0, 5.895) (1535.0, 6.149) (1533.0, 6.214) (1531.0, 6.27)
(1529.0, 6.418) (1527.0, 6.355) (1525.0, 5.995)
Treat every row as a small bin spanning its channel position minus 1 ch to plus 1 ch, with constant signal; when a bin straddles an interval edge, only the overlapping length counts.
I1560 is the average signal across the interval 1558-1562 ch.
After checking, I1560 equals 2.46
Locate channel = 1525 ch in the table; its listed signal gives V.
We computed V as 5.995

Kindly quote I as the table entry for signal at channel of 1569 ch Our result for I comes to 3.665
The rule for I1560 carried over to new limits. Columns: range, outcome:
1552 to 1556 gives 3.93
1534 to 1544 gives 5.94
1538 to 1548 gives 5.7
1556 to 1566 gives 2.67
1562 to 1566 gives 2.75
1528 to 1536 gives 6.26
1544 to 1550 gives 5.25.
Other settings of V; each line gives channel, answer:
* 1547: 5.379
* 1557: 2.914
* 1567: 3.15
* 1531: 6.27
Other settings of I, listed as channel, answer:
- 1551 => 4.63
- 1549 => 4.889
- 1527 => 6.355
